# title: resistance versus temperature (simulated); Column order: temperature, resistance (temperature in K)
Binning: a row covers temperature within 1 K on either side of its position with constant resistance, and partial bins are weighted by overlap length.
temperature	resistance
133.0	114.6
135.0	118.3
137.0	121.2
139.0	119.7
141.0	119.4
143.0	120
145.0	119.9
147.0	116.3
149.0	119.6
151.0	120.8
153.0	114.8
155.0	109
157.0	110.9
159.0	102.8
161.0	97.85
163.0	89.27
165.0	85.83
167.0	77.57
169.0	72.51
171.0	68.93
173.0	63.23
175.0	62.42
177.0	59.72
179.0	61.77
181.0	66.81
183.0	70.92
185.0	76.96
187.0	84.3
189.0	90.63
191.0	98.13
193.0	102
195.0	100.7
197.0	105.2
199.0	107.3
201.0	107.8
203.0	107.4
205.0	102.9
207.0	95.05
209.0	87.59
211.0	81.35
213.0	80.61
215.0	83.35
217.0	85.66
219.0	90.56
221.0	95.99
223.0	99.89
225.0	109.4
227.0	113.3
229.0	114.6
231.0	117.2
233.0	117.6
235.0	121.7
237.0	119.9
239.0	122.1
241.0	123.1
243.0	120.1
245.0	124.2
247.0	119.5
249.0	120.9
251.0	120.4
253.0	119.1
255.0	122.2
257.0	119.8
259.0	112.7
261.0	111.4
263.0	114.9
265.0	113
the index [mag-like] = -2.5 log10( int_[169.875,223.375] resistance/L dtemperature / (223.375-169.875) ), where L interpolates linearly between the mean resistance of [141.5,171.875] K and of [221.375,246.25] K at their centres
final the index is 0.260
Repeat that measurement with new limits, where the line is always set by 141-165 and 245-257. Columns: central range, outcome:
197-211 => 0.156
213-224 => 0.286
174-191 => 0.476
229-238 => 0.002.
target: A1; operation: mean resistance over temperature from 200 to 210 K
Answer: 100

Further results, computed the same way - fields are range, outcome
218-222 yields 93.3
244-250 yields 122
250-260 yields 119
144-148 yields 118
